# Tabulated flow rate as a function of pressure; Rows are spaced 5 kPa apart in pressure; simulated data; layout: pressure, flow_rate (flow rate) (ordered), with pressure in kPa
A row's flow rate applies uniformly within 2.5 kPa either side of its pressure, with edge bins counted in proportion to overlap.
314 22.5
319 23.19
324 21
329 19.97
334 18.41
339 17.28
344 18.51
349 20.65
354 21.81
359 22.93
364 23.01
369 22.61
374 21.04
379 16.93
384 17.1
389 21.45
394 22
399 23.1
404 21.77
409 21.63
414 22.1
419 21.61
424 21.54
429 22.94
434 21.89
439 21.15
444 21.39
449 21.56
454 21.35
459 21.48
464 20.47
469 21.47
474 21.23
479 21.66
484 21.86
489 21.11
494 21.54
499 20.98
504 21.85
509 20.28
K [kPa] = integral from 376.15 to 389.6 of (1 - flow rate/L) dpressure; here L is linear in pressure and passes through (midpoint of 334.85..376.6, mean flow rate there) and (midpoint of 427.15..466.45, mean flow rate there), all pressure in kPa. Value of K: 1.9 kPa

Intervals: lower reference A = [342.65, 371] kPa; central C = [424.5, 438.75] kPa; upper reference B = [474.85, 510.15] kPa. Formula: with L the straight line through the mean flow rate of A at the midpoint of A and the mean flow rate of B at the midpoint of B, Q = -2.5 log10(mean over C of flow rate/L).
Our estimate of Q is -0.03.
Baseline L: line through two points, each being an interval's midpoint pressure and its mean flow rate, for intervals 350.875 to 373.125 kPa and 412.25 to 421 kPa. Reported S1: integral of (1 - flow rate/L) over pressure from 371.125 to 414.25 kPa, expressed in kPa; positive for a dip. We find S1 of 2.6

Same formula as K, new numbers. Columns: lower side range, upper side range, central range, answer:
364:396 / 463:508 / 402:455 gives -2.31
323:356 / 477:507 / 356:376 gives -2.53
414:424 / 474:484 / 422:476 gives 0.40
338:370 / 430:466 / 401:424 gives -0.54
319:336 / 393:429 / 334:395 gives 2.21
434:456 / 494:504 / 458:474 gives 0.20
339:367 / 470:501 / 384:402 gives -0.27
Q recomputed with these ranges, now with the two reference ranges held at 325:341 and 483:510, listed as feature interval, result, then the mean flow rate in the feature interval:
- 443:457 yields -0.04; 21.4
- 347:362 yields -0.14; 21.9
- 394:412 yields -0.12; 22.1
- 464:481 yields -0.02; 21.3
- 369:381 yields -0.02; 19.8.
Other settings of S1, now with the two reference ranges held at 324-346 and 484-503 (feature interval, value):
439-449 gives -0.4 kPa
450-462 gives -0.4 kPa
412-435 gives -2.0 kPa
